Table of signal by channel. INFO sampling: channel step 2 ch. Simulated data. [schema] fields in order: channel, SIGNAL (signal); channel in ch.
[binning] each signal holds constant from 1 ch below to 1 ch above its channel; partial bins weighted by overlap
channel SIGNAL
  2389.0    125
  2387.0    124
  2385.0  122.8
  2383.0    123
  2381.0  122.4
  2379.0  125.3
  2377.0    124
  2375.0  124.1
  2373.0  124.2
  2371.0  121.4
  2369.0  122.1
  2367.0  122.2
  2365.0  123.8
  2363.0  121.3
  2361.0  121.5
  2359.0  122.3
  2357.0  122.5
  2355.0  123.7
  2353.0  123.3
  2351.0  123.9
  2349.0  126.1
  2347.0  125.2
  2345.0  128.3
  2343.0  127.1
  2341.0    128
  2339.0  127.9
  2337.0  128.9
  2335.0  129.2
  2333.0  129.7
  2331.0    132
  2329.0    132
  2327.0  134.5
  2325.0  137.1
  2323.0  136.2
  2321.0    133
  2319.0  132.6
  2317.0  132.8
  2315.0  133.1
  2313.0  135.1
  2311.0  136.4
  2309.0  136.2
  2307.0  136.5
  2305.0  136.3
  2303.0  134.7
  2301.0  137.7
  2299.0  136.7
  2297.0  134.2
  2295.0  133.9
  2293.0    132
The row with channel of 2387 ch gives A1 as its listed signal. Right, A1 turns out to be 124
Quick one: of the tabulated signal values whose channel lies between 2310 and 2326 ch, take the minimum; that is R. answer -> 132.6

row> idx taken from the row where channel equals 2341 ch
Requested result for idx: 128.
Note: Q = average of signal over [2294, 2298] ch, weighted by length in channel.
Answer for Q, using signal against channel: 134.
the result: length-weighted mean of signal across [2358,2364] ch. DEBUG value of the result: 122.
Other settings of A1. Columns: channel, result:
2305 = 136.3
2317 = 132.8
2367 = 122.2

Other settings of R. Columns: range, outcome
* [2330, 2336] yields 129.2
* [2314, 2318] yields 132.8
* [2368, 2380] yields 121.4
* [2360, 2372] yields 121.3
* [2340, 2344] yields 127.1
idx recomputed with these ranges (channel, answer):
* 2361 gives 121.5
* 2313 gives 135.1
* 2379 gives 125.3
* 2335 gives 129.2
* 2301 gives 137.7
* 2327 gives 134.5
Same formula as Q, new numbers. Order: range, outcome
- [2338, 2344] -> 128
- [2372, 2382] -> 124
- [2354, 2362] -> 122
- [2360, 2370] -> 122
